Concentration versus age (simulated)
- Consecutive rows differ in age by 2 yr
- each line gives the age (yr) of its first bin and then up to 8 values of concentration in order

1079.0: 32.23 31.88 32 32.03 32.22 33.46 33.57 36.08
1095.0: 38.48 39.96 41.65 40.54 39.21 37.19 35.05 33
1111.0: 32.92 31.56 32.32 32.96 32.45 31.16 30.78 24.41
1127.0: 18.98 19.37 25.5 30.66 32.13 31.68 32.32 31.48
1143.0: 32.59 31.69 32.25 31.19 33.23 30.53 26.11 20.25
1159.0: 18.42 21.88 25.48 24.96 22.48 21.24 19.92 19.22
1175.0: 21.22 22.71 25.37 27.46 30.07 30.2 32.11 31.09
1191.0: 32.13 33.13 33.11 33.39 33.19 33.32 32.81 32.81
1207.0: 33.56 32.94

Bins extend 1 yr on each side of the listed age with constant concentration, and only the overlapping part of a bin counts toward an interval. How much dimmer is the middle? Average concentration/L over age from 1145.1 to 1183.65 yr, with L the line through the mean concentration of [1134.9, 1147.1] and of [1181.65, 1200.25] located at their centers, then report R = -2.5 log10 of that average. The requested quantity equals 0.27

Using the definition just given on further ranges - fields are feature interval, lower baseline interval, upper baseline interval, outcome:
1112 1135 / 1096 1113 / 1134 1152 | 0.22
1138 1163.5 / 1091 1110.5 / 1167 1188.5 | 0.04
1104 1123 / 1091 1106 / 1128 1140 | 0.04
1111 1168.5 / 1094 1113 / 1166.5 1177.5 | 0.01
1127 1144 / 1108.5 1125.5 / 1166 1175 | -0.05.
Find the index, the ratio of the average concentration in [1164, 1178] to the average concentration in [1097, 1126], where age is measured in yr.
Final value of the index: 0.63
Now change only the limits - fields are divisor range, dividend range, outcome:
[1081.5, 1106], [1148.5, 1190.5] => 0.70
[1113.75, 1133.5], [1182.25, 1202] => 1.16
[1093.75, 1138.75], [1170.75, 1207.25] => 0.91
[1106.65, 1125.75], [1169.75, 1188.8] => 0.81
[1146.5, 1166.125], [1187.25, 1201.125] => 1.25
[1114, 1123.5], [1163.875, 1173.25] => 0.68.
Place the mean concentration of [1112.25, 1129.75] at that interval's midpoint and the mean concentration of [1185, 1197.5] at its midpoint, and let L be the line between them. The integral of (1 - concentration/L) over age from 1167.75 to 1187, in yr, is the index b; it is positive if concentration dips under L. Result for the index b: 4.3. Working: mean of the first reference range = 28.3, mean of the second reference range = 32.3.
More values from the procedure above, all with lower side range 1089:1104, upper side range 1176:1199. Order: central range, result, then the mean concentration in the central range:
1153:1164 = 3.22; 23.2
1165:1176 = 3.65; 21.2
